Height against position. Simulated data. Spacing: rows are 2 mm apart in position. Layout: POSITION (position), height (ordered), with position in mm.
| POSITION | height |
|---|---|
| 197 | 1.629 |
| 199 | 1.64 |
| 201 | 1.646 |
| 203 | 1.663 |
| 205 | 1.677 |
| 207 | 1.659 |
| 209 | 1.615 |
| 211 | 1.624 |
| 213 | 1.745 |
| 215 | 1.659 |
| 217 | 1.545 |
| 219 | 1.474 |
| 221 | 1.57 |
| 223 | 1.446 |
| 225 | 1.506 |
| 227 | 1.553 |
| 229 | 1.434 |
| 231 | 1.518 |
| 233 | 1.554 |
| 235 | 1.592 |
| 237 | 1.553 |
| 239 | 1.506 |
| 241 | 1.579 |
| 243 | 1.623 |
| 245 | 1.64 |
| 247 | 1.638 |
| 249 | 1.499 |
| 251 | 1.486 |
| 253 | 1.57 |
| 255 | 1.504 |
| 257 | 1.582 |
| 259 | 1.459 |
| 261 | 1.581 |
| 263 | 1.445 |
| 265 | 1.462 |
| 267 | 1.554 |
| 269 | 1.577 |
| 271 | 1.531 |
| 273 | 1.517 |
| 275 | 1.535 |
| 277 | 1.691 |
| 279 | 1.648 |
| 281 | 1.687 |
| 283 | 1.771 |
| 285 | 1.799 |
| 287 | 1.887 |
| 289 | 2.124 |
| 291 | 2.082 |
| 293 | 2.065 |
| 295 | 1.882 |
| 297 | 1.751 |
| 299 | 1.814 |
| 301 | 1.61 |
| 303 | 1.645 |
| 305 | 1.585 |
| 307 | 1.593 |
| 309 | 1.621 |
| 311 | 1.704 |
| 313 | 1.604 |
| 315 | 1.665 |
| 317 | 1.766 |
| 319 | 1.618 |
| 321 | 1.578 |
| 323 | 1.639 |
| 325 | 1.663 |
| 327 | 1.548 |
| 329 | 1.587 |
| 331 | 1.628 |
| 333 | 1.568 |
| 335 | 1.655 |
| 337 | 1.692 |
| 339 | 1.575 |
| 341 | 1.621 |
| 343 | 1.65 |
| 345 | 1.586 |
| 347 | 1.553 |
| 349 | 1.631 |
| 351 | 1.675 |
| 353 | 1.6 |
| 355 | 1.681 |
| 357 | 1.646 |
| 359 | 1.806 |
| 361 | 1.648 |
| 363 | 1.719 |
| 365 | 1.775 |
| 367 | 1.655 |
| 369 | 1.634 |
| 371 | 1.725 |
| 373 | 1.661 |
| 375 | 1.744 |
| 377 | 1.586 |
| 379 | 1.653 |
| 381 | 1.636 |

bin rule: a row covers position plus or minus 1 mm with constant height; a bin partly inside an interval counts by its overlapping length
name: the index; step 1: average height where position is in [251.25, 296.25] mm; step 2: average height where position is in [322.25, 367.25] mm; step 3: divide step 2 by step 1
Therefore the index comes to 0.98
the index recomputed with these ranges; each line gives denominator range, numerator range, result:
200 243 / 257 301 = 1.08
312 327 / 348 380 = 1.02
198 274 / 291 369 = 1.07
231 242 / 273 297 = 1.17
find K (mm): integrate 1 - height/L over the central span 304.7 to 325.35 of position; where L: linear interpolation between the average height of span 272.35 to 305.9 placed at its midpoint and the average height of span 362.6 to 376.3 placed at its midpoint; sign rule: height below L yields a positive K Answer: 1.3 mm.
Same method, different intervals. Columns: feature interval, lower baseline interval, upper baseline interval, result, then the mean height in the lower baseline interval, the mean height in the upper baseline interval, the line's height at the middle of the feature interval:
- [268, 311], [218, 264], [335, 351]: -4.3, 1.54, 1.62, 1.58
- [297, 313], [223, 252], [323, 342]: -0.6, 1.55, 1.62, 1.6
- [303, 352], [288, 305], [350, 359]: 3.6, 1.85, 1.67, 1.75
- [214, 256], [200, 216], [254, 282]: 1.8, 1.66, 1.56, 1.61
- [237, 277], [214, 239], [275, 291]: 3.1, 1.53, 1.8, 1.68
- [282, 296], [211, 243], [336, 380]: -3.0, 1.55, 1.66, 1.6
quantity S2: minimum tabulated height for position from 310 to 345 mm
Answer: 1.548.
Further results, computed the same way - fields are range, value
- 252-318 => 1.445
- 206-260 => 1.434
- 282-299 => 1.751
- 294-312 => 1.585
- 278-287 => 1.648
